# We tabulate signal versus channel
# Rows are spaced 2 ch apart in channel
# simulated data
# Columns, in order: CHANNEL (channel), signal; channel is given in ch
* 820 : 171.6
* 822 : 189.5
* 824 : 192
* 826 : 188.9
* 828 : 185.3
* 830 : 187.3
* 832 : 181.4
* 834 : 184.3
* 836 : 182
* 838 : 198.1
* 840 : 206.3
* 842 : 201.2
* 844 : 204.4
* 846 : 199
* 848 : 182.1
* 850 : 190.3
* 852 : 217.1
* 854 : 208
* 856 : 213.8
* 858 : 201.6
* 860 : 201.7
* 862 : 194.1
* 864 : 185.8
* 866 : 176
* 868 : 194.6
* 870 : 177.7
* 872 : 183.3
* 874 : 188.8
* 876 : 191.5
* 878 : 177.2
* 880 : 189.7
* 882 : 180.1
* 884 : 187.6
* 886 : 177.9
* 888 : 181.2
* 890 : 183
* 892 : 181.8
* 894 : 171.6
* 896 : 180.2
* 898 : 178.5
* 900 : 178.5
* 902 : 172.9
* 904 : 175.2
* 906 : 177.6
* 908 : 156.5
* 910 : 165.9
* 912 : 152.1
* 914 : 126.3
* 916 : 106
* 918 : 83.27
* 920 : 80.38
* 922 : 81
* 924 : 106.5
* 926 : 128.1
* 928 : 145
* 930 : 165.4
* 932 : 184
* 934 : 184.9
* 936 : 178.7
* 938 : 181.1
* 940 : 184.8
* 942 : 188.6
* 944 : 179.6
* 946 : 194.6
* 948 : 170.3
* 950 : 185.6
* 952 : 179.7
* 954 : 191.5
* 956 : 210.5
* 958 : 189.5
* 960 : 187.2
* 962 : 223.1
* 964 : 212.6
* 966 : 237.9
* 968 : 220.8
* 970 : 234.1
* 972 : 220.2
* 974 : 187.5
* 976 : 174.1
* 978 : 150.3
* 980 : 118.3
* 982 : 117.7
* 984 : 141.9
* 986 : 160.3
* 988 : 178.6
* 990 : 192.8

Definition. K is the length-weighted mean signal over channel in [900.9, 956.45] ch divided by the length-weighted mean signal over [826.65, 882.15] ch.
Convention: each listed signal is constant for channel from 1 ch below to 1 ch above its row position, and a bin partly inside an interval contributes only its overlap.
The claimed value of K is 0.82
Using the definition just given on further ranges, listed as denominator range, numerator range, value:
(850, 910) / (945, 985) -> 1.01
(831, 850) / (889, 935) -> 0.78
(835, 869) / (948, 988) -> 0.94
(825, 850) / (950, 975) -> 1.08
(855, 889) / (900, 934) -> 0.75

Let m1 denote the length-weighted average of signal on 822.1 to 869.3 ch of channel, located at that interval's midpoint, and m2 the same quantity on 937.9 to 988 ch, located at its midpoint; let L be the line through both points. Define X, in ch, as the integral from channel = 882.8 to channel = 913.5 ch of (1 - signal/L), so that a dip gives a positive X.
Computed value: 2.7 ch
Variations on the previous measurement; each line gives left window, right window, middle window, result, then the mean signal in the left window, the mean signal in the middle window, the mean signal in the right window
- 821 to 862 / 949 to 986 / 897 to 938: 9.3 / 196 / 147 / 187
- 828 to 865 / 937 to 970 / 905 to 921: 5.4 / 196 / 131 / 197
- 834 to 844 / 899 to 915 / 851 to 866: -1.2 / 196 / 201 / 163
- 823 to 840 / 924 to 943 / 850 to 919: 0.4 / 189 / 177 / 168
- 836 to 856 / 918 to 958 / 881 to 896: 0.2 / 200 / 180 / 163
